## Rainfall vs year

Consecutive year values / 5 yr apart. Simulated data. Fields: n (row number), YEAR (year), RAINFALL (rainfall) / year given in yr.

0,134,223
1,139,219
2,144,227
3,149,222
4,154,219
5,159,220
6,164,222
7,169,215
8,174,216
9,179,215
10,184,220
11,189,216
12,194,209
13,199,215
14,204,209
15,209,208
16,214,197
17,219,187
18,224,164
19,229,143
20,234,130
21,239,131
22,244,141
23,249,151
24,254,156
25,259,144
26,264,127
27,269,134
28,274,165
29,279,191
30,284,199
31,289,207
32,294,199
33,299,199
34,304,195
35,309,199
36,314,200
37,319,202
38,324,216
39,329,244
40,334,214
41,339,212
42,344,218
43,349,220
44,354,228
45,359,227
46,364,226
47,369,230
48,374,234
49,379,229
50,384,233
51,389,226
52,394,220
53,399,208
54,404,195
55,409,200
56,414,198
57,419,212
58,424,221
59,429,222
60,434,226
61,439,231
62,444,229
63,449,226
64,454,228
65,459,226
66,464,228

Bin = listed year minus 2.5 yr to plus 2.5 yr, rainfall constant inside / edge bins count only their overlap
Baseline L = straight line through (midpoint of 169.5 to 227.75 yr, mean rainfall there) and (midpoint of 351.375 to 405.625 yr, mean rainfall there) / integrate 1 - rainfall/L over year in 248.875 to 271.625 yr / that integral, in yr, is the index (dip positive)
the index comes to 7.5 yr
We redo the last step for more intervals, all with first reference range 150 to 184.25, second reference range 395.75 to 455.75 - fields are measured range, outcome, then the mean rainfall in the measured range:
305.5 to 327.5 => 1.2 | 206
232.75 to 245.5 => 4.9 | 134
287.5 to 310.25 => 1.9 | 200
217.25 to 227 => 2.0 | 173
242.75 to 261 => 5.8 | 149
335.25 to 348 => 0.1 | 215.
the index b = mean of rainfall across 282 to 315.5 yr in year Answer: 200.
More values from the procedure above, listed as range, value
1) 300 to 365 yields 215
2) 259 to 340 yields 192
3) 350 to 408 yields 223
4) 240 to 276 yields 145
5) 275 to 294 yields 196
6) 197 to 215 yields 208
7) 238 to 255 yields 145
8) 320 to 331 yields 226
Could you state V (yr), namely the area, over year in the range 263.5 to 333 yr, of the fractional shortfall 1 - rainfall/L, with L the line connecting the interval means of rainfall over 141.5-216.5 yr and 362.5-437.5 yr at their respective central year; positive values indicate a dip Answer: 7.6 yr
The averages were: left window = 215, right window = 219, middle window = 194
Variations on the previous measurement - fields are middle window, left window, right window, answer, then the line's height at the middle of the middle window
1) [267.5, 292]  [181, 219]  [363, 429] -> 3.6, 213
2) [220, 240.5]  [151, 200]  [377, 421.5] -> 6.7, 216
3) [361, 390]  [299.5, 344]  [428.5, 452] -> -1.6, 218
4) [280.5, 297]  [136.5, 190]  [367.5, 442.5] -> 1.4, 219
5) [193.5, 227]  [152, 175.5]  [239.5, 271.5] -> -3.2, 179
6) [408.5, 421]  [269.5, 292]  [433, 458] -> 0.9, 220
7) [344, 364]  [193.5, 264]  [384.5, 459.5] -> -2.4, 200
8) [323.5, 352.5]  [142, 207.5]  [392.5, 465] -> -0.5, 218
